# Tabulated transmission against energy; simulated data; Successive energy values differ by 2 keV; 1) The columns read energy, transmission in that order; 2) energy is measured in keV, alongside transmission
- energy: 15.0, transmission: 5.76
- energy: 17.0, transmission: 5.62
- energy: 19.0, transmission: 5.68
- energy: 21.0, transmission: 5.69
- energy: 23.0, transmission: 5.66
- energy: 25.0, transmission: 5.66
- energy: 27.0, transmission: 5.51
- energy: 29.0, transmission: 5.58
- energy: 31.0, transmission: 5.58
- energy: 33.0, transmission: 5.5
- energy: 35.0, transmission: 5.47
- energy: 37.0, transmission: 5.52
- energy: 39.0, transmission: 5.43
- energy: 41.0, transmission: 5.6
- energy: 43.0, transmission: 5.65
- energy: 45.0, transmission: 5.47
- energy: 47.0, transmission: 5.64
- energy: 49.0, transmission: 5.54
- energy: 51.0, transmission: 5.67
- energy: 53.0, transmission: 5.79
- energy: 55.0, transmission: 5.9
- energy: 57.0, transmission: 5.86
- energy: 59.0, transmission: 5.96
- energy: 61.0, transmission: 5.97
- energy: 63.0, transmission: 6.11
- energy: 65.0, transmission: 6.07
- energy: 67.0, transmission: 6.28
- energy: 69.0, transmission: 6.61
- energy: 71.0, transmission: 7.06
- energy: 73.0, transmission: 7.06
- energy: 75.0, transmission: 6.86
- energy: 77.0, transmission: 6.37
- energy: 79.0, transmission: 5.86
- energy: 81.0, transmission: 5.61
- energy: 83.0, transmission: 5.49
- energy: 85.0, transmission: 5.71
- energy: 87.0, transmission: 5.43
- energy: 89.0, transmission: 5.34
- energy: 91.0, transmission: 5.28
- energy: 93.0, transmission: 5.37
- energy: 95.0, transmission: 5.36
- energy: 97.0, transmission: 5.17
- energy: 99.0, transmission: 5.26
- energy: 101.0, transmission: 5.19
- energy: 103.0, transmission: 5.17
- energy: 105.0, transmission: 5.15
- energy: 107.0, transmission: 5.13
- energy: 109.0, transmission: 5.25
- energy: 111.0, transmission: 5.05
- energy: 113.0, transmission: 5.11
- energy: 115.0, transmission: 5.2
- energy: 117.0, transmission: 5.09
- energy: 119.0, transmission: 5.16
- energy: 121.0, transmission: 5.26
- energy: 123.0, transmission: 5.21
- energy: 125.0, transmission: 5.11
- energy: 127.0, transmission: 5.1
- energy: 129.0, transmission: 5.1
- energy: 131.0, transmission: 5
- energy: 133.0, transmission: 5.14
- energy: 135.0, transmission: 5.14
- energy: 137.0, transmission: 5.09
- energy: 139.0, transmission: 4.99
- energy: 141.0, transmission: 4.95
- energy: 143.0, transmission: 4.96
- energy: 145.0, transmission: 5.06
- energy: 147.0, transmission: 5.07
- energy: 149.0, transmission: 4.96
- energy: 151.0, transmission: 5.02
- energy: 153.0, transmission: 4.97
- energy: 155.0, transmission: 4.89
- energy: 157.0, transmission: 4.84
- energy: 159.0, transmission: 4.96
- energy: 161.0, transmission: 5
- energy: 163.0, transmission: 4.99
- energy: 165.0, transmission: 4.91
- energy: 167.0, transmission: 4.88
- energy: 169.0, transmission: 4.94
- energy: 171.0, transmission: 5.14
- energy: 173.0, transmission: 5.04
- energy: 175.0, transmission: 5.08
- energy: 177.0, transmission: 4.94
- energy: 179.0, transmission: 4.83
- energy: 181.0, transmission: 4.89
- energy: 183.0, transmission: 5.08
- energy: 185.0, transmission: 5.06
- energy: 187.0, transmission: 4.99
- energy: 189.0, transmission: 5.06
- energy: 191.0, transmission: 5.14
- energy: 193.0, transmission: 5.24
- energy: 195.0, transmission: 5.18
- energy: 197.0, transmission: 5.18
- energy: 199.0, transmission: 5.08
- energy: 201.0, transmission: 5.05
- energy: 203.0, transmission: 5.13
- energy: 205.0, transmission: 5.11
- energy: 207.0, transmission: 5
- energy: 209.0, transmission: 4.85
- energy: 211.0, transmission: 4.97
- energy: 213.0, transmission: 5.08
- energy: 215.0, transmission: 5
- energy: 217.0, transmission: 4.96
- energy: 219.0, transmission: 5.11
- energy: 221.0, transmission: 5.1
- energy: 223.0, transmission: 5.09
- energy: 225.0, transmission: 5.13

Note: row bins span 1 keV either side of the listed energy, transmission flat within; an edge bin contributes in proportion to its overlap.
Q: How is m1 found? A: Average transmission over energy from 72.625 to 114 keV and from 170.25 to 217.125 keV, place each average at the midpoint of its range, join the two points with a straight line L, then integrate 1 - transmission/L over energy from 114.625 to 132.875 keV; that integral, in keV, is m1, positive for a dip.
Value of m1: 0.80 keV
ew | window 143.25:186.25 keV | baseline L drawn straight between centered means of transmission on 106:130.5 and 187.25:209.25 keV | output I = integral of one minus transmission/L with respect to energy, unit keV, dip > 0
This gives 1.17 keV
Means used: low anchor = 5.14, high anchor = 5.1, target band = 4.98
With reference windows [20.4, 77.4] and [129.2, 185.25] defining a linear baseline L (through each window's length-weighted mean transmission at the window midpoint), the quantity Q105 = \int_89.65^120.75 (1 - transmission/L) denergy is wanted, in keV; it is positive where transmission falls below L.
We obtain 1.3 keV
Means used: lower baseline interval 5.9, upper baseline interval 4.99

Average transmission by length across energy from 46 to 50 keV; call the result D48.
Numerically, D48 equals 5.59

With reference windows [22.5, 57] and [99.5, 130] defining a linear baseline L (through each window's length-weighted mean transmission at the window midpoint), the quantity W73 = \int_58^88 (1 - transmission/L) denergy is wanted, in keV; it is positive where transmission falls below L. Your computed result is -4.2 keV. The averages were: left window 5.6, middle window 6.16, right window 5.15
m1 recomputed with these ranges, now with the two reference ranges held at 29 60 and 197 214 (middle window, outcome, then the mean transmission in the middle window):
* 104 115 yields 0.5 keV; 5.14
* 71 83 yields -1.8 keV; 6.34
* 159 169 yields 0.5 keV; 4.95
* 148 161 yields 0.7 keV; 4.94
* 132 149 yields 0.8 keV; 5.04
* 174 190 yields 0.4 keV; 4.99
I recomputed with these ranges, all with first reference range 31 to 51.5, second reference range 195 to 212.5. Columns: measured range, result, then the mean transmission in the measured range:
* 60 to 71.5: -1.8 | 6.32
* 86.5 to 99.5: 0.2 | 5.31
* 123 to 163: 1.7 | 5.02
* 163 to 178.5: 0.5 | 4.98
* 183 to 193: 0.0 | 5.08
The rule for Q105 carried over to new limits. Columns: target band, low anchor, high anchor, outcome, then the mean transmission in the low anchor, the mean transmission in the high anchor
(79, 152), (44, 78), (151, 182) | 4.3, 6.13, 4.96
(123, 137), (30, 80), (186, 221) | 1.0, 5.95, 5.07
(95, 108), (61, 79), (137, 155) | 1.5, 6.48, 5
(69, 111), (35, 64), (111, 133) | -2.1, 5.71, 5.13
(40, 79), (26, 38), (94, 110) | -4.9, 5.53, 5.21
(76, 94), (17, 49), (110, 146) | -1.0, 5.58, 5.1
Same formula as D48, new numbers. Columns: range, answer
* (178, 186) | 4.96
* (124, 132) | 5.08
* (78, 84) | 5.65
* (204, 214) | 5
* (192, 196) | 5.21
